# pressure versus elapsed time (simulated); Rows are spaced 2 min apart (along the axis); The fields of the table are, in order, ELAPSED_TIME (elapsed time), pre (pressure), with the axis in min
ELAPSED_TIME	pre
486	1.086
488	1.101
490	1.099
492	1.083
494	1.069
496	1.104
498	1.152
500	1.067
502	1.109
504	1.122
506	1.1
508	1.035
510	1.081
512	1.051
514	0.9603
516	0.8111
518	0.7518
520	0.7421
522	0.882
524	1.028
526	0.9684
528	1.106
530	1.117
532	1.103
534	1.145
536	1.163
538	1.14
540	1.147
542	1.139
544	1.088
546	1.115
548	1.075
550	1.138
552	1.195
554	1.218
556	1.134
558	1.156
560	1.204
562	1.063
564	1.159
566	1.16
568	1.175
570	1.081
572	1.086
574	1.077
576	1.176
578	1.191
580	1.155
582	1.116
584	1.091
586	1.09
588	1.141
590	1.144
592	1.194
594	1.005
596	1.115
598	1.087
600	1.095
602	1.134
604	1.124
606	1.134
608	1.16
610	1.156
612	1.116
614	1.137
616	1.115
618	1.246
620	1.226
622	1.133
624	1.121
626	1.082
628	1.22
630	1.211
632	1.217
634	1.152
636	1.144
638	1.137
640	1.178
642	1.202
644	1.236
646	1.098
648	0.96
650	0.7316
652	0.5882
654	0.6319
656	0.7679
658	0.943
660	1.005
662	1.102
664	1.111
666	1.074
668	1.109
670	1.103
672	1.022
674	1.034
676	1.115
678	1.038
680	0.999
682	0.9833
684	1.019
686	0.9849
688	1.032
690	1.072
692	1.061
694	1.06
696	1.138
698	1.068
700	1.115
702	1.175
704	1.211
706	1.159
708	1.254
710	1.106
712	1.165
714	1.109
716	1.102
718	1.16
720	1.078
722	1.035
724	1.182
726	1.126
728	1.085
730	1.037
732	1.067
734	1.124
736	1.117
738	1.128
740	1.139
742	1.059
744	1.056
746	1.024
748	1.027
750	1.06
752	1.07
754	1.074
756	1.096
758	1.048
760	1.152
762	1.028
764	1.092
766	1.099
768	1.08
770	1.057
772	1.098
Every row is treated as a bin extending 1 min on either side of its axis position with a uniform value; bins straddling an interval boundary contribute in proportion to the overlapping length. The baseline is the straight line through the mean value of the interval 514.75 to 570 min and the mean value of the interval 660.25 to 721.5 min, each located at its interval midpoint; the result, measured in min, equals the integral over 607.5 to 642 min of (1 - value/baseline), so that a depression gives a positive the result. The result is -2.5 min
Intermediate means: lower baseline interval 1.08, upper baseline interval 1.09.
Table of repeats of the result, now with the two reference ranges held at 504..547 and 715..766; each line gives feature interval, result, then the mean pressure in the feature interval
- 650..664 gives 2.8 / 0.851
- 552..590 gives -3.4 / 1.14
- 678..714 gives -0.6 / 1.09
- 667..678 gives 0.0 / 1.07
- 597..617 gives -1.4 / 1.13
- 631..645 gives -1.6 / 1.18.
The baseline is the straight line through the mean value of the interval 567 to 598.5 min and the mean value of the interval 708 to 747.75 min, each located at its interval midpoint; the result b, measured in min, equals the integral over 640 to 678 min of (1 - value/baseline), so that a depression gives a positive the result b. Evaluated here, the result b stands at 3.9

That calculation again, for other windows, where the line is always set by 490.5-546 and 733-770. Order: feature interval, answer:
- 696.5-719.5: -1.5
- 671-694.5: 0.8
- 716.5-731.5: -0.3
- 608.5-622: -1.3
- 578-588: -0.6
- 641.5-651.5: 0.5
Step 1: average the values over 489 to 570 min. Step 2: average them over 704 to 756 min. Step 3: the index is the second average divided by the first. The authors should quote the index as 1.02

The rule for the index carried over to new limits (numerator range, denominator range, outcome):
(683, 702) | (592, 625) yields 0.94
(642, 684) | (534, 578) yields 0.87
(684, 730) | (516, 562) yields 1.03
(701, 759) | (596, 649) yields 0.96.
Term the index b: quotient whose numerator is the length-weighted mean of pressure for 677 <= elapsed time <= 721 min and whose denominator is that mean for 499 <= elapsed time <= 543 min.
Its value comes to 1.06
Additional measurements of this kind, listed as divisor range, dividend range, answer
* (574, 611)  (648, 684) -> 0.86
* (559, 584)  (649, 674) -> 0.83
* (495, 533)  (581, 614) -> 1.10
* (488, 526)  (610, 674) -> 1.05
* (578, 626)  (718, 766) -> 0.96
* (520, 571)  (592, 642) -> 1.03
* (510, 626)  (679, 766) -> 0.99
